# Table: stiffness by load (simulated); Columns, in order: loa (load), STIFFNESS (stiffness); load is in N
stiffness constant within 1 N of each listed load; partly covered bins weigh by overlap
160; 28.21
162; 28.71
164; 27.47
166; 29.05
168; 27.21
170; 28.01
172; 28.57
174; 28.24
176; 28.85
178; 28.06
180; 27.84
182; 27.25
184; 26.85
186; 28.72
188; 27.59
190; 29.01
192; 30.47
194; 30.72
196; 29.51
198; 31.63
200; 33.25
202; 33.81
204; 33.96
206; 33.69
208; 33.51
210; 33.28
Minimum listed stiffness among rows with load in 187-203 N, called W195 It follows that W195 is 27.59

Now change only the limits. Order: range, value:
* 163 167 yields 27.47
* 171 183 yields 27.25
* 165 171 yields 27.21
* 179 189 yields 26.85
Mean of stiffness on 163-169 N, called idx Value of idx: 27.9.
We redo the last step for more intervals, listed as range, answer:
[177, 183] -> 27.7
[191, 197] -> 30.2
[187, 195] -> 29.4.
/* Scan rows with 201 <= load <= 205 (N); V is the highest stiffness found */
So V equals 33.96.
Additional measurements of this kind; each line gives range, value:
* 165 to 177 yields 29.05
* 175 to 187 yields 28.85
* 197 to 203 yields 33.81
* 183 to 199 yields 31.63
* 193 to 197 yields 30.72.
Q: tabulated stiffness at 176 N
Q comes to 28.85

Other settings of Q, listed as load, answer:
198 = 31.63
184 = 26.85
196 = 29.51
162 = 28.71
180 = 27.84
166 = 29.05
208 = 33.51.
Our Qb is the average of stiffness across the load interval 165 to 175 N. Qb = 28.2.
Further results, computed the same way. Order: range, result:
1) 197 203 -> 32.9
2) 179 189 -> 27.6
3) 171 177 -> 28.6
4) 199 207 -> 33.7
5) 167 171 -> 27.6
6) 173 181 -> 28.2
